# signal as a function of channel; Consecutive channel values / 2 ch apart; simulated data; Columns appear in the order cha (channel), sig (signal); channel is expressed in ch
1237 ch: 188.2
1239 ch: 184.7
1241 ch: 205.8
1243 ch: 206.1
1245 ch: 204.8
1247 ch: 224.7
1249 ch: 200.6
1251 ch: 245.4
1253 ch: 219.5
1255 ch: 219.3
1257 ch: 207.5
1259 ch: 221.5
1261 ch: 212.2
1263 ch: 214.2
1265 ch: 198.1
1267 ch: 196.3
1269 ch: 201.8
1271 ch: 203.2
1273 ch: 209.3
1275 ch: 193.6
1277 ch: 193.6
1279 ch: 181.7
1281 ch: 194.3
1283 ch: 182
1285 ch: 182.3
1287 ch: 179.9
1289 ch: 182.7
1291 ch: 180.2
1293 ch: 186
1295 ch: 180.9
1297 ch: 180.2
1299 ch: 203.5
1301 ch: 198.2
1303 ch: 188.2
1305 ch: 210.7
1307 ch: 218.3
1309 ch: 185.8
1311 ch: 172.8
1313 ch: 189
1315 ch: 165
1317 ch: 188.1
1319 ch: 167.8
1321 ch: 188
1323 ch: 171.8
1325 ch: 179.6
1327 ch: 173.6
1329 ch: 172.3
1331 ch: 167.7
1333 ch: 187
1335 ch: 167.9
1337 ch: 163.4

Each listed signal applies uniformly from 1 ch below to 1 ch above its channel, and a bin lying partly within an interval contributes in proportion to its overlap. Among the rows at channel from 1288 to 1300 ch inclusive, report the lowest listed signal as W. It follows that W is 180.2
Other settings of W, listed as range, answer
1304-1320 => 165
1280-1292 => 179.9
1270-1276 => 193.6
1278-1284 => 181.7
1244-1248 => 204.8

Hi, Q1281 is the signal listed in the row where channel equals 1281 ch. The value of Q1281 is 194.3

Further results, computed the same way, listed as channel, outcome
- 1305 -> 210.7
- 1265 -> 198.1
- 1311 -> 172.8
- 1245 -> 204.8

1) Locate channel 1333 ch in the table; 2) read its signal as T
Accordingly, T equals 187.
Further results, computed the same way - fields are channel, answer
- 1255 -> 219.3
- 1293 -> 186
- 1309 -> 185.8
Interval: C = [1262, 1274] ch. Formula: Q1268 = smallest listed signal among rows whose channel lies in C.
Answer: 196.3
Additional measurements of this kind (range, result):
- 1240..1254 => 200.6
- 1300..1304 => 188.2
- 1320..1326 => 171.8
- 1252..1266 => 198.1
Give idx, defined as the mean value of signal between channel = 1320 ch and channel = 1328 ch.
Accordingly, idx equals 178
